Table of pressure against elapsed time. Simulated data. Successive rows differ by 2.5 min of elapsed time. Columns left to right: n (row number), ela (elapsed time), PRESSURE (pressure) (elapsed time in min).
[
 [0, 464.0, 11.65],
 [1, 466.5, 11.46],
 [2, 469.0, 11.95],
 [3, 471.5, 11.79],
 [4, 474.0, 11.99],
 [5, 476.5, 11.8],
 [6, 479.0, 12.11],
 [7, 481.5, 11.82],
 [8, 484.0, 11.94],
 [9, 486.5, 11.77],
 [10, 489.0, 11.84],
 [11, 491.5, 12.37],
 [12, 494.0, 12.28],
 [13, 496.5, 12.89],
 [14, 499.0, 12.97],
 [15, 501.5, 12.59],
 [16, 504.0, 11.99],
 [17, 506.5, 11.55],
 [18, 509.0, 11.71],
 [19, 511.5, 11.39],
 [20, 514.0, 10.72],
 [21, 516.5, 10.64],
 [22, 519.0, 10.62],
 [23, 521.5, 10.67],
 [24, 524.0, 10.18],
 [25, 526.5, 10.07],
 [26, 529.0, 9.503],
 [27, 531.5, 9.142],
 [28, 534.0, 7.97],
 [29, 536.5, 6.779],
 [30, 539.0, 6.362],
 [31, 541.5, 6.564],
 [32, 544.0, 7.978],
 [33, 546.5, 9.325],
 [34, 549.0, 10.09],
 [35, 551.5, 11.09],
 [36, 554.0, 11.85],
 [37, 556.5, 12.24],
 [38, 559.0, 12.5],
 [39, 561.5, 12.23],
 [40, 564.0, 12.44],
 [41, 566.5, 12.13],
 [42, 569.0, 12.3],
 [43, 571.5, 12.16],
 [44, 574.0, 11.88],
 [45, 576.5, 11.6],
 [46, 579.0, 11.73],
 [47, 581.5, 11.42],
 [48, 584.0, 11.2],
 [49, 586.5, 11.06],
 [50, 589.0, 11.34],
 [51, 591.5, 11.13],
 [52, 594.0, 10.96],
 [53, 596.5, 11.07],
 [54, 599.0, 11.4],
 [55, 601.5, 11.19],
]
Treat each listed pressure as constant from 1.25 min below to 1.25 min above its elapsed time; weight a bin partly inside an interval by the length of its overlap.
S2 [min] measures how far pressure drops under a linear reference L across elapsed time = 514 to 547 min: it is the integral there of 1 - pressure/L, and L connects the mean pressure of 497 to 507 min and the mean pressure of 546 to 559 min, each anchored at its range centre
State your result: 7.7 min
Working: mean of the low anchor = 12.4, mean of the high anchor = 11.2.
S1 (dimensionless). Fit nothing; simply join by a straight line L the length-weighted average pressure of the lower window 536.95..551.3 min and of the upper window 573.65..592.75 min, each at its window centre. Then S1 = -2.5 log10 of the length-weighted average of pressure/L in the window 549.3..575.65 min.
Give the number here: -0.23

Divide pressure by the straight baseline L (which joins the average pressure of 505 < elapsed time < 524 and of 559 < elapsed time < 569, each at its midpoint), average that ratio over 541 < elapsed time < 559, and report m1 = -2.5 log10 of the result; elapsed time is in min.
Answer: 0.173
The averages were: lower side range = 11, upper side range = 12.3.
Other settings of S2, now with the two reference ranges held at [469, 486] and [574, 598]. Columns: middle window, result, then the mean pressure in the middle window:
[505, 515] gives 0.3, 11.4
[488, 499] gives -0.6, 12.4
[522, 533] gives 1.8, 9.75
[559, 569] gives -0.8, 12.3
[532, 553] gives 5.8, 8.34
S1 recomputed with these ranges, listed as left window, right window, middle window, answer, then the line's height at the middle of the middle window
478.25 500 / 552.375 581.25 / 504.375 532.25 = 0.15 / 12.2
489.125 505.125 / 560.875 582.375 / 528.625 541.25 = 0.50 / 12.2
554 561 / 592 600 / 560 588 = 0.00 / 11.8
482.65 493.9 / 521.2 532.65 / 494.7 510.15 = -0.10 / 11.2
